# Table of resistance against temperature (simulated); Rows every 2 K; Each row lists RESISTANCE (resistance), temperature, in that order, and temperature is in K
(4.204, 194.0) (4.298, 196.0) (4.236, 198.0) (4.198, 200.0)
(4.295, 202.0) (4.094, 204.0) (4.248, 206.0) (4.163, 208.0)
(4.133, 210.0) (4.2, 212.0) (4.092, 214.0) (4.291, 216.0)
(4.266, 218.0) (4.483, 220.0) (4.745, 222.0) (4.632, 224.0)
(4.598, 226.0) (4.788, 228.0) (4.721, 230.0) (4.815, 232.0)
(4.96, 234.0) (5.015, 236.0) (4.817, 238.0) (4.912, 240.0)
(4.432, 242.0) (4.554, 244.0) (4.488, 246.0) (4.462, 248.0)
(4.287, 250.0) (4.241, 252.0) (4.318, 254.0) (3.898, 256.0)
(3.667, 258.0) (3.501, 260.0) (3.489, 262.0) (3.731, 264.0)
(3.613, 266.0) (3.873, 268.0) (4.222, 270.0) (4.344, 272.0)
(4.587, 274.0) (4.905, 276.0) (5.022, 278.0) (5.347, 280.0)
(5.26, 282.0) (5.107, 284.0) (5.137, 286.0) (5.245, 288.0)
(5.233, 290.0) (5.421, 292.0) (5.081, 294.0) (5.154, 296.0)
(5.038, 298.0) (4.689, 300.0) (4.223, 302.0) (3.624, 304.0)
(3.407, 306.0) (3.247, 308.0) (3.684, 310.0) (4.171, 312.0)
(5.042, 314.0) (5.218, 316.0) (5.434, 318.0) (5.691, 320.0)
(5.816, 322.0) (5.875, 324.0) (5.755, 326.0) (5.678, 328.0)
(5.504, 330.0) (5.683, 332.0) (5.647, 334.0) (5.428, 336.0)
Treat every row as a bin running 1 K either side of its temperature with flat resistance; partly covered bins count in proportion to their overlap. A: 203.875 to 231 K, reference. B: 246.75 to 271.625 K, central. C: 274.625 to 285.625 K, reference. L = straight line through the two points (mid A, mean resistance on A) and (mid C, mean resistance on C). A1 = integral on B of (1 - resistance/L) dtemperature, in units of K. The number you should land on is 4.65 K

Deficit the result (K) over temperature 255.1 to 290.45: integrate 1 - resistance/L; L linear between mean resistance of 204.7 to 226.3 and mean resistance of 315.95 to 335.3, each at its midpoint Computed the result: 4.14 K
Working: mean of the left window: 4.34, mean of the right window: 5.65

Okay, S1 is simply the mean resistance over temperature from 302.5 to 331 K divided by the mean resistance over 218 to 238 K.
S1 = 1.0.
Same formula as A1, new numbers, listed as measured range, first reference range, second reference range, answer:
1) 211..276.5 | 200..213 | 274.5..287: 3.84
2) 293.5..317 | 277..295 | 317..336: 4.56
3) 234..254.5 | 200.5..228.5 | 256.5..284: -1.22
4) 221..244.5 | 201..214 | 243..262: -3.43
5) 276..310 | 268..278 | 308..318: -1.82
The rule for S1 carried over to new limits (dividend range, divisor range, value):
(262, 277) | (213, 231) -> 0.92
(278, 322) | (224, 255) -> 1.04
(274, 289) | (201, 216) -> 1.22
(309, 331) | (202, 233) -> 1.19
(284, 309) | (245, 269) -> 1.17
